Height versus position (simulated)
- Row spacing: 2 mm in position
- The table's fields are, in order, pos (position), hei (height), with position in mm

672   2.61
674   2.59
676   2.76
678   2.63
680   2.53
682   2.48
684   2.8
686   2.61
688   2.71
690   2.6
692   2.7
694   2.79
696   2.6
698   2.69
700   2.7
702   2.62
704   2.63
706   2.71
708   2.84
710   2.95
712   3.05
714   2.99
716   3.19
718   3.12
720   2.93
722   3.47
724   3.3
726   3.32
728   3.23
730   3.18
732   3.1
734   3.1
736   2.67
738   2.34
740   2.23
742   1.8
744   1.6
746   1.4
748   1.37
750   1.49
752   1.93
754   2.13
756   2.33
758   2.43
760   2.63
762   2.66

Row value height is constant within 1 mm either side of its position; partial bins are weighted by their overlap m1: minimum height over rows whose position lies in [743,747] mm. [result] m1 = 1.4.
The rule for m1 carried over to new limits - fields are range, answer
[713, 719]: 2.99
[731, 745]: 1.6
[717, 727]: 2.93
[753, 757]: 2.13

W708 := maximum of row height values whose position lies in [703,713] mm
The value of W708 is 3.05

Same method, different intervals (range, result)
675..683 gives 2.76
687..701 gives 2.79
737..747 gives 2.34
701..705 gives 2.63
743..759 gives 2.43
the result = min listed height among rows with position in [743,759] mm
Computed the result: 1.37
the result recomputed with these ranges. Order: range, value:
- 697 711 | 2.62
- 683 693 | 2.6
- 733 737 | 2.67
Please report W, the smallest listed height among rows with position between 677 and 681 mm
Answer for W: 2.53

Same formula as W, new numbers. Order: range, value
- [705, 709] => 2.71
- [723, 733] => 3.1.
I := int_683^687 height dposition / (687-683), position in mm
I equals 2.71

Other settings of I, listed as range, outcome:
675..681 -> 2.64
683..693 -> 2.68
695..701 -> 2.66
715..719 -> 3.16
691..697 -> 2.7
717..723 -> 3.17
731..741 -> 2.69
